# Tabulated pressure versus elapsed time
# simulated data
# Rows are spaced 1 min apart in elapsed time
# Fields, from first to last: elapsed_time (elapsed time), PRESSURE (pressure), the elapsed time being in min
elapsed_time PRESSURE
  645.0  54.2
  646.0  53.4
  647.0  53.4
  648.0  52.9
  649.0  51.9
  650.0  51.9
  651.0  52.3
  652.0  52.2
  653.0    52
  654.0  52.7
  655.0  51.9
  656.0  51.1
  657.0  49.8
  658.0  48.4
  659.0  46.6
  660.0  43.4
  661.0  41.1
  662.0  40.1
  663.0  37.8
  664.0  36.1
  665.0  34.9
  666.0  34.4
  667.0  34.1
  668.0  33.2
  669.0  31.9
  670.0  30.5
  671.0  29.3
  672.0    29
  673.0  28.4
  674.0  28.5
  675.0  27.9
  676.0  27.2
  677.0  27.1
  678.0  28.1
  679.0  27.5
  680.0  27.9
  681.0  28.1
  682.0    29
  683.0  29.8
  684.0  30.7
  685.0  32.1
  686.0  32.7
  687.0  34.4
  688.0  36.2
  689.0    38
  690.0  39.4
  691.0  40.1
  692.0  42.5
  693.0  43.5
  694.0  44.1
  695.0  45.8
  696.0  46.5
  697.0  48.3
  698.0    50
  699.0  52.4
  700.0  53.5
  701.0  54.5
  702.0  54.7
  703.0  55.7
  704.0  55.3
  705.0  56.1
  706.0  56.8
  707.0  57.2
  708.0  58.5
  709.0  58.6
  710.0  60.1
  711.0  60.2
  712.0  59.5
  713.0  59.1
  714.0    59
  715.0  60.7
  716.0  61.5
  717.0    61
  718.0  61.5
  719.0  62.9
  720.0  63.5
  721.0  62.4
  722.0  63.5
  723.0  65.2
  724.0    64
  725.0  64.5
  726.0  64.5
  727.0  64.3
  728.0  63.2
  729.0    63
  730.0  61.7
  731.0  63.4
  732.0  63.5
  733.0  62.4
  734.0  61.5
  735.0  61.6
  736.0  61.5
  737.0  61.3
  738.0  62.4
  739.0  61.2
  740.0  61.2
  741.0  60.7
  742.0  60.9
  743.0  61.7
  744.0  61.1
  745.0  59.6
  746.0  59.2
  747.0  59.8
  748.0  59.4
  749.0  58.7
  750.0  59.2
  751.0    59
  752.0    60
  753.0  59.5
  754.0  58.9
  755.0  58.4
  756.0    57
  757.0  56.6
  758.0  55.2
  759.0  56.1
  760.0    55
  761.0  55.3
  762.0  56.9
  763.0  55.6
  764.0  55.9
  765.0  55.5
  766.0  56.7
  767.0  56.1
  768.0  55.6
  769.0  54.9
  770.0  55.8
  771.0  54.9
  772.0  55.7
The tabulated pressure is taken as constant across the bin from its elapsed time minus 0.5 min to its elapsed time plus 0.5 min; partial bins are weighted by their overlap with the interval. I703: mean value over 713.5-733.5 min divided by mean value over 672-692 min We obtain 2.00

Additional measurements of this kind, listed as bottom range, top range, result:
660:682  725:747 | 1.95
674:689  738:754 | 2.00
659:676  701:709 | 1.66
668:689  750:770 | 1.89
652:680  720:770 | 1.61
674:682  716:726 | 2.27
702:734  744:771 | 0.94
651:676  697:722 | 1.47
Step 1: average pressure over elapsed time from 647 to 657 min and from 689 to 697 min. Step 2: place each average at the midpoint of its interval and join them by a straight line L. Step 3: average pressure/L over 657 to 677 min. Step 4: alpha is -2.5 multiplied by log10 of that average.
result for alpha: 0.36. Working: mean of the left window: 52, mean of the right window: 43.1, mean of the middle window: 35.1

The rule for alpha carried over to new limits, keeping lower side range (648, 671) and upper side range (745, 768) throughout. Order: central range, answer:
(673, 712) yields 0.14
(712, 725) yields -0.19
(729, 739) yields -0.15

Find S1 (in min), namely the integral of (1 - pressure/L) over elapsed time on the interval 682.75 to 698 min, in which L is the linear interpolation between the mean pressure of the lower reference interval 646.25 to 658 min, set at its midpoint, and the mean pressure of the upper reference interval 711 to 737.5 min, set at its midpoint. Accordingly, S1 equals 4.8 min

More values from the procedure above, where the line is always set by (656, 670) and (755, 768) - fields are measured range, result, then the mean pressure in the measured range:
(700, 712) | -2.64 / 57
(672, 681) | 2.98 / 27.9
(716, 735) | -4.96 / 63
